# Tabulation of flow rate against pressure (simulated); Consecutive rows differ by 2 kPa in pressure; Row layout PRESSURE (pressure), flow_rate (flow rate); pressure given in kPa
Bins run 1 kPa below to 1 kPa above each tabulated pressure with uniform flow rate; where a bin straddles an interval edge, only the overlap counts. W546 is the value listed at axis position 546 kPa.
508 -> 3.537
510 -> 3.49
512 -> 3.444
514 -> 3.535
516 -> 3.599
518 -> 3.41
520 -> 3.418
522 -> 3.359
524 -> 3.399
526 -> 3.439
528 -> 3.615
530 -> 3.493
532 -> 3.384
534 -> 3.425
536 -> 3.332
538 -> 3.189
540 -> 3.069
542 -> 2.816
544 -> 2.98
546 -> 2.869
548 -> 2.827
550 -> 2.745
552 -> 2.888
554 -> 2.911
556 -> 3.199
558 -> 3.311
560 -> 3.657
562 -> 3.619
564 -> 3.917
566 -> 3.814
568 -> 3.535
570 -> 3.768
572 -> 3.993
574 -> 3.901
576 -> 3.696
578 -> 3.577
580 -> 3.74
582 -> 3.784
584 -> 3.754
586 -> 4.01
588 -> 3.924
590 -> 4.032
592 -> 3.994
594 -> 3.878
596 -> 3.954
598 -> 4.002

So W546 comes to 2.869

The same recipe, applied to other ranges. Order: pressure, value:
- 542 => 2.816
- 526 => 3.439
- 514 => 3.535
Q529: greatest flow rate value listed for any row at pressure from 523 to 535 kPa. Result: 3.615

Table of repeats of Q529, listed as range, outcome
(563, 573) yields 3.993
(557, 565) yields 3.917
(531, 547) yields 3.425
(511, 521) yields 3.599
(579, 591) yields 4.032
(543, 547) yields 2.98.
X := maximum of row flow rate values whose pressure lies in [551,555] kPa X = 2.911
